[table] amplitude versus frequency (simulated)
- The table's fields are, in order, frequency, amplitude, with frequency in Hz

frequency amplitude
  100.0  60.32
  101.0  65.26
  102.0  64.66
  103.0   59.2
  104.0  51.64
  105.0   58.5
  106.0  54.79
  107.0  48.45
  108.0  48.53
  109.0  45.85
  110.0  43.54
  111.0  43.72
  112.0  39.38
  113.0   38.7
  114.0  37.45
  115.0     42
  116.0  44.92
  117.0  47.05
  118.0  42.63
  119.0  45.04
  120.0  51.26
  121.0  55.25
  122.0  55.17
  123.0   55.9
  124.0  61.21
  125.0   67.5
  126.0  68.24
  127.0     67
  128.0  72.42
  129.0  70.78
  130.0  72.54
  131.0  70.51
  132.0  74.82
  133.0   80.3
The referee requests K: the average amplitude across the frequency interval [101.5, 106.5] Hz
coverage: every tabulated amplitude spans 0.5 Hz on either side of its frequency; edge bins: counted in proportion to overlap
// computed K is 57.8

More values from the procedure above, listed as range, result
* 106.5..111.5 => 46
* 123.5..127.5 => 66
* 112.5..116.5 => 40.8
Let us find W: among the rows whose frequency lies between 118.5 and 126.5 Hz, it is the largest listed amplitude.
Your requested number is 68.24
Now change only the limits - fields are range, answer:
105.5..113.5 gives 54.79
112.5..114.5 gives 38.7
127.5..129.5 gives 72.42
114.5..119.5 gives 47.05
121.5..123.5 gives 55.9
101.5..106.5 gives 64.66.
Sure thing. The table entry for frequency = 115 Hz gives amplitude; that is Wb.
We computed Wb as 42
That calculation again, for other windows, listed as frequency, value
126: 68.24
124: 61.21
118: 42.63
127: 67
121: 55.25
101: 65.26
